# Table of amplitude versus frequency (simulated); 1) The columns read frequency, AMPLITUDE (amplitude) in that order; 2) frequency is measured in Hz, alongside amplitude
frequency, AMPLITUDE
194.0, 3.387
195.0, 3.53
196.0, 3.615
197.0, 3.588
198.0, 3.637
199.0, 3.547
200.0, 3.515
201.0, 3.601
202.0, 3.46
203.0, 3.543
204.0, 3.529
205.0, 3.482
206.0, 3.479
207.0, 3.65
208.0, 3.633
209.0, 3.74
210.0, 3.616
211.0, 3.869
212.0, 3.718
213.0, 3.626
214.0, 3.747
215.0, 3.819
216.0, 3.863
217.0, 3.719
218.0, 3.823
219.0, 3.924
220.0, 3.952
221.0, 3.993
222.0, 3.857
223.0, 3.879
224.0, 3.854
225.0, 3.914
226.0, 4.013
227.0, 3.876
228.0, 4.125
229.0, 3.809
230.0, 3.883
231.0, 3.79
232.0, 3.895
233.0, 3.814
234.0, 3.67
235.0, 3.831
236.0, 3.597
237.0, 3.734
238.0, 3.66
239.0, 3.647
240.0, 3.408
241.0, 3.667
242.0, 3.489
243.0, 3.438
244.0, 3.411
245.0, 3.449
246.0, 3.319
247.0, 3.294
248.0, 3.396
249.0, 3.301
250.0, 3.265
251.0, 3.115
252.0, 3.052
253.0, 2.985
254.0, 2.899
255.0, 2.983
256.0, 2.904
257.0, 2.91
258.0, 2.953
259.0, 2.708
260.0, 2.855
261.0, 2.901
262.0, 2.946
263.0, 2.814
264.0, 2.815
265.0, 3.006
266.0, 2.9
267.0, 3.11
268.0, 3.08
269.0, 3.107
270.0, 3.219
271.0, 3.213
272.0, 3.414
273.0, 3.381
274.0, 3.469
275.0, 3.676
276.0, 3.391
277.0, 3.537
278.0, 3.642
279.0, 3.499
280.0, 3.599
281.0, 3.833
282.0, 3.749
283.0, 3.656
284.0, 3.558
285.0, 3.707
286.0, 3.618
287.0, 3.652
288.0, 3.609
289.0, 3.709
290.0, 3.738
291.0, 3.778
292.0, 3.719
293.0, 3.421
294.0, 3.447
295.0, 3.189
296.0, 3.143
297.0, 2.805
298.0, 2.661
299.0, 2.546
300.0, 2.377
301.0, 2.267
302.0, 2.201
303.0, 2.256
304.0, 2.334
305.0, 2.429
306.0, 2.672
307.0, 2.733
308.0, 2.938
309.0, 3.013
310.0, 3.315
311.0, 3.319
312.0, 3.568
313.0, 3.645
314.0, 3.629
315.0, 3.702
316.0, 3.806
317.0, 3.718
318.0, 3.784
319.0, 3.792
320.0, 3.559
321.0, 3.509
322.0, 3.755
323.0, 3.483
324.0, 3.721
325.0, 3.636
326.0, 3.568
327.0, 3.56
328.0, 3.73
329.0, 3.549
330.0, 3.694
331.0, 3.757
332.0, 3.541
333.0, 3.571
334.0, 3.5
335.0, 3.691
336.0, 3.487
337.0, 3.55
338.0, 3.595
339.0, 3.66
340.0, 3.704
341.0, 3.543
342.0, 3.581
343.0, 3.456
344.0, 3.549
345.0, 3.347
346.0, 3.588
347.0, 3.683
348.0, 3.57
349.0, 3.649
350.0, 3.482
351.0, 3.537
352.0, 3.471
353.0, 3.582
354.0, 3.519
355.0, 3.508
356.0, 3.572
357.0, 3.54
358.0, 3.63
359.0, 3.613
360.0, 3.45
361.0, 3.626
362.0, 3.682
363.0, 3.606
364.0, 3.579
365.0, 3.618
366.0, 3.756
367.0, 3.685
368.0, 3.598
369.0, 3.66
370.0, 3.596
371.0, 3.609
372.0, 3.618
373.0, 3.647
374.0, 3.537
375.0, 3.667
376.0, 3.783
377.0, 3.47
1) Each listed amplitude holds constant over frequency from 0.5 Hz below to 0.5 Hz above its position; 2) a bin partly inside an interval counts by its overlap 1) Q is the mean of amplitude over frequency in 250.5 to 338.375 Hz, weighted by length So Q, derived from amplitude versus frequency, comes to 3.29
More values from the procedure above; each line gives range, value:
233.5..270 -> 3.21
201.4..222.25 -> 3.71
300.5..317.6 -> 3.04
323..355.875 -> 3.58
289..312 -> 2.95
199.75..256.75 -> 3.6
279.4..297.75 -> 3.54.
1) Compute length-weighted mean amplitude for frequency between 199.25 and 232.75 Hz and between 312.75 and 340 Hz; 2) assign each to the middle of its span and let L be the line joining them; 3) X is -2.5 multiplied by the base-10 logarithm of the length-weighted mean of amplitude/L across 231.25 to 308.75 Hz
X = 0.146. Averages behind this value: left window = 3.76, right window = 3.64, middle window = 3.24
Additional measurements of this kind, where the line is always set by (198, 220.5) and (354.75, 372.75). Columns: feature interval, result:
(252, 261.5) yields 0.248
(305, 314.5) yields 0.150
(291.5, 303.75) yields 0.274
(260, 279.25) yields 0.141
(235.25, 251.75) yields 0.064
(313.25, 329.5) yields -0.008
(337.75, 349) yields 0.014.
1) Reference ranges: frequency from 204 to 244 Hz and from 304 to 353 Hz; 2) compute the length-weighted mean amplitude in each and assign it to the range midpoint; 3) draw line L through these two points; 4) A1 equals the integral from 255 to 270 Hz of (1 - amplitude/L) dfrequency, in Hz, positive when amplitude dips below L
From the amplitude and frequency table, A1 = 2.9 Hz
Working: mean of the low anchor 3.75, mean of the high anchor 3.5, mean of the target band 2.94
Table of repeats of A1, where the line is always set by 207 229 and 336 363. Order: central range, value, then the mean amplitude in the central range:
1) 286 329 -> 4.35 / 3.28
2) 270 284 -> 0.68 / 3.53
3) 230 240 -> 0.18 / 3.73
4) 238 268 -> 4.93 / 3.14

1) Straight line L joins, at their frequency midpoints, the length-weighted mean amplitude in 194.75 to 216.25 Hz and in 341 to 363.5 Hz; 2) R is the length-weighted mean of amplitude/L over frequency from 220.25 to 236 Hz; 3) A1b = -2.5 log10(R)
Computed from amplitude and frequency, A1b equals -0.075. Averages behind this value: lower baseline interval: 3.63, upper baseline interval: 3.56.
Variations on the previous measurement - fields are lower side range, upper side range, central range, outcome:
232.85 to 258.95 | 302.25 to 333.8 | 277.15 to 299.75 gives -0.03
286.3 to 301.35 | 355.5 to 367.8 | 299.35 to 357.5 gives 0.01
